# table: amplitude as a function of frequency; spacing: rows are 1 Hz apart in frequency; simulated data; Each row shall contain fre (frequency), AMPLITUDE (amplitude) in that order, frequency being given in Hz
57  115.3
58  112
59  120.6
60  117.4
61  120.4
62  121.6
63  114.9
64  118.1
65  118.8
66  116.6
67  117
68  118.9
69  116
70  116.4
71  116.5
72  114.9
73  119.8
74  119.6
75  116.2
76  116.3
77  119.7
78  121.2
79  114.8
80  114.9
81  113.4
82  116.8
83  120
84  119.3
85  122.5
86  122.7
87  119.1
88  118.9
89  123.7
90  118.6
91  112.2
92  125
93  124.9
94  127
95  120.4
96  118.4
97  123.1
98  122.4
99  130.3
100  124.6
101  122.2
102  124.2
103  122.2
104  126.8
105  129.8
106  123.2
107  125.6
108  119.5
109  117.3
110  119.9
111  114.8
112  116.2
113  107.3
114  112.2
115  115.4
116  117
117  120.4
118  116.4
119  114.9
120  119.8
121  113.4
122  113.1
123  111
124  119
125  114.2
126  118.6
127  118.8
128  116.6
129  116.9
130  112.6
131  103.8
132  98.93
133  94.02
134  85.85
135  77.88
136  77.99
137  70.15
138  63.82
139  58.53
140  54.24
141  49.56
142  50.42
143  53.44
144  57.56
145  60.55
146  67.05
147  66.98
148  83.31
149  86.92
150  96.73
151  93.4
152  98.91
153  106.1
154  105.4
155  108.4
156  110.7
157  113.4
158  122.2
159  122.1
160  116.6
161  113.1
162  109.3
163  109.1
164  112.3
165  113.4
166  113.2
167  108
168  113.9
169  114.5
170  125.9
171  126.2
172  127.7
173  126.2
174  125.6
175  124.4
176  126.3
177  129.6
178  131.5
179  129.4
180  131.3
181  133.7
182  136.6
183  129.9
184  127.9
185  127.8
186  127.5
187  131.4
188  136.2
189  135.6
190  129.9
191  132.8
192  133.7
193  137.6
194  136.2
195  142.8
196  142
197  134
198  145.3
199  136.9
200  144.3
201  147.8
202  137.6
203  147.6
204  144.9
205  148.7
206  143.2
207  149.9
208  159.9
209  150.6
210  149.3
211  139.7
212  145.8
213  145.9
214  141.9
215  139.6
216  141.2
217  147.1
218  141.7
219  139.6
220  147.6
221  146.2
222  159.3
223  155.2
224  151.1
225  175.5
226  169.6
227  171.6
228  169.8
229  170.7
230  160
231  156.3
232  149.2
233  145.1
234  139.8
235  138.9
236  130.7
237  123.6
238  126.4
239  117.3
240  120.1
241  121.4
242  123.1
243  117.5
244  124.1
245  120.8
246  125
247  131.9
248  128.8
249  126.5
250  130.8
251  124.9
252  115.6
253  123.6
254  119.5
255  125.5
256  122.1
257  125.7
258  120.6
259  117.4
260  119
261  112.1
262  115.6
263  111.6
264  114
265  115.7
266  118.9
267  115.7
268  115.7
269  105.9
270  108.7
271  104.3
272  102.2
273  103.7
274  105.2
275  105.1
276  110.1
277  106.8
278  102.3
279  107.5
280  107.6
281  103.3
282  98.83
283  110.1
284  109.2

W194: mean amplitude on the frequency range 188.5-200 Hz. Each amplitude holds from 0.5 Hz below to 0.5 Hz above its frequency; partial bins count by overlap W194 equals 137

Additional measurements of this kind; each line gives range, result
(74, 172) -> 108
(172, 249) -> 139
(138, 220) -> 120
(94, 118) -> 121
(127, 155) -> 82.9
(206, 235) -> 152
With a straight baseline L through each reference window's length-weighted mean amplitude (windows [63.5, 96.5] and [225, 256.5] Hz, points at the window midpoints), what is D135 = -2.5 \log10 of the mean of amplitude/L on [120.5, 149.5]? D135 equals 0.390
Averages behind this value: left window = 119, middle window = 86.7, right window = 135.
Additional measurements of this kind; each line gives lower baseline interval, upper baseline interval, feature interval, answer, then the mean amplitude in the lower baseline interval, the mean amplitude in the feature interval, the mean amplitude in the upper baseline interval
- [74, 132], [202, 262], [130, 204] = 0.16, 119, 111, 138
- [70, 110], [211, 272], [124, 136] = 0.18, 121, 105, 133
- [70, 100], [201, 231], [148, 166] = 0.26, 120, 108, 151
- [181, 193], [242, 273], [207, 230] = -0.21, 132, 153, 118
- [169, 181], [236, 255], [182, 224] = -0.13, 127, 142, 124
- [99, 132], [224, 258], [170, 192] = -0.02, 118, 130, 136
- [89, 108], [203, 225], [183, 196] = 0.07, 123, 133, 148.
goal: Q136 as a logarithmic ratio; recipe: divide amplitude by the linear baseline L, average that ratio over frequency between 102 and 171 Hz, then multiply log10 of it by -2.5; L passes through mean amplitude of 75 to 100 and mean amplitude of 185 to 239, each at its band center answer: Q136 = 0.25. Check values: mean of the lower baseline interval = 120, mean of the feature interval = 103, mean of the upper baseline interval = 145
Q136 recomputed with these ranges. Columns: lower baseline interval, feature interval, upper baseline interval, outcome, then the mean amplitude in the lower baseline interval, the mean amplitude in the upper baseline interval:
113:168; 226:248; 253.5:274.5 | -0.24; 98.4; 114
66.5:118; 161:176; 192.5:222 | 0.15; 120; 144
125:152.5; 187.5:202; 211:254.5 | -0.18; 83.3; 140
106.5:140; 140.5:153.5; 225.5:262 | 0.43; 106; 132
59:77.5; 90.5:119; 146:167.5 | -0.08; 118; 104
